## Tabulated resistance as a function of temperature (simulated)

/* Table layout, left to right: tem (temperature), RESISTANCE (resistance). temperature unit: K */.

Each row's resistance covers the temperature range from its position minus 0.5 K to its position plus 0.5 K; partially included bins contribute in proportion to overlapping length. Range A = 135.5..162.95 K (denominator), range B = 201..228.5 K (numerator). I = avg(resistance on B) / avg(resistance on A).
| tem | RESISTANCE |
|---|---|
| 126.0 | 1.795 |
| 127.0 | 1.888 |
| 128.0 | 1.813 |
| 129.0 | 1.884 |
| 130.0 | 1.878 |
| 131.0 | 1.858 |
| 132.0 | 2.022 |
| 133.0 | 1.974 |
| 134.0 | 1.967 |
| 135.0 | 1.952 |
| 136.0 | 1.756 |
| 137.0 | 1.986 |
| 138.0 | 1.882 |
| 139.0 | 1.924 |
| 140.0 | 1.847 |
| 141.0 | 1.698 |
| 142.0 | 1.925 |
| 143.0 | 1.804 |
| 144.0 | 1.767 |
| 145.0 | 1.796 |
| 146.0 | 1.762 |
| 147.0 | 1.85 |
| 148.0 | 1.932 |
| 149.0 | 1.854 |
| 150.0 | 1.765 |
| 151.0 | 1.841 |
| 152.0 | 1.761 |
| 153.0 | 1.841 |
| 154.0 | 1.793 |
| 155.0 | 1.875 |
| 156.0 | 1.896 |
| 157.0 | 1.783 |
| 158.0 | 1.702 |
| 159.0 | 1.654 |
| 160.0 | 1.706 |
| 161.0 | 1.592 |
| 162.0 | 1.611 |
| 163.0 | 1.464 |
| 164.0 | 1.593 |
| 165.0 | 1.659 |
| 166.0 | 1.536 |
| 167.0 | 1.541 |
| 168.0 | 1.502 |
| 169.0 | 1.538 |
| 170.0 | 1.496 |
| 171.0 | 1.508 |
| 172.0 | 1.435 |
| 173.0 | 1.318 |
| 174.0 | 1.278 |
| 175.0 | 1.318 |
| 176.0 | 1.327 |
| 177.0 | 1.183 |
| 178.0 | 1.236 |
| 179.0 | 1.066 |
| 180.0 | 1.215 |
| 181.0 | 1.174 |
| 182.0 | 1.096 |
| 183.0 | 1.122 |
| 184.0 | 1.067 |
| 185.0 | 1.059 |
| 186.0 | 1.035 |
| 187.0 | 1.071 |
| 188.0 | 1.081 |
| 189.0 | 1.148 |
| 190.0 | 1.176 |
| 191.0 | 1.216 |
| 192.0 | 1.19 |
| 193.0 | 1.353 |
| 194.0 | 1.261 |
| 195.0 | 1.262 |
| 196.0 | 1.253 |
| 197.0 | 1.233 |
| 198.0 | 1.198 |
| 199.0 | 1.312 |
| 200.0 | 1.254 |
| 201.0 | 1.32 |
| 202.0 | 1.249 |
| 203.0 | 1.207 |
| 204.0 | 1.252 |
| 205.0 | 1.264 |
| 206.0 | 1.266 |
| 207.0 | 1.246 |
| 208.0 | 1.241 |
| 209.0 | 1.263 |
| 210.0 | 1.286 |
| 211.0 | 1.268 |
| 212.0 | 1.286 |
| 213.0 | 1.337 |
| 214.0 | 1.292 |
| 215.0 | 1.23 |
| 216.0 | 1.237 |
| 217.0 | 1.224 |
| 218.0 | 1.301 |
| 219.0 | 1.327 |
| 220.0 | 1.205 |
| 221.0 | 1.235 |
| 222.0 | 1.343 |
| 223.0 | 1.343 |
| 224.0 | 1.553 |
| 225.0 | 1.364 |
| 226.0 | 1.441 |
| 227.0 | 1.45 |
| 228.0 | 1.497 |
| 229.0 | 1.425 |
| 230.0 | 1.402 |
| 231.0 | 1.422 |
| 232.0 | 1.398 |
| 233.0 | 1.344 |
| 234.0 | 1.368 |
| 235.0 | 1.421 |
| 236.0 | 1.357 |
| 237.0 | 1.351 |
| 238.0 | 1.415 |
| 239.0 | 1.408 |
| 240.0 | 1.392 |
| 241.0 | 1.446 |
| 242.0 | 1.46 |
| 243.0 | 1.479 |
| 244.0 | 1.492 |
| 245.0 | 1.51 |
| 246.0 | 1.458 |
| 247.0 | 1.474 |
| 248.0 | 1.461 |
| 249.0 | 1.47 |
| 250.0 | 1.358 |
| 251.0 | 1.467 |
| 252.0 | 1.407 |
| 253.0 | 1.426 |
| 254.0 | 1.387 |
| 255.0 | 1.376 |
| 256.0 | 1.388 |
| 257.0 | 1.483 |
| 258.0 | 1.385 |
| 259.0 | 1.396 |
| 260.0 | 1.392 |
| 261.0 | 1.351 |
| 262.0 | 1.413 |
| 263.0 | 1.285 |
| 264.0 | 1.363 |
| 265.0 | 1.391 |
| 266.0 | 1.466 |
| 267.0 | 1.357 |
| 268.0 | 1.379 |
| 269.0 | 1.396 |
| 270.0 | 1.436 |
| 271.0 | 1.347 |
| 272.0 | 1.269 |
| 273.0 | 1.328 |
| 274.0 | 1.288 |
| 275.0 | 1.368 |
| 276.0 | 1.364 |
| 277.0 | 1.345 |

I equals 0.7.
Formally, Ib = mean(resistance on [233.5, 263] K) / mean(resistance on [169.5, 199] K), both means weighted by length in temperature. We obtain 1.16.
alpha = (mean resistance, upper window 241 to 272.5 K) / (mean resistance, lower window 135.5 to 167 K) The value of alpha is 0.80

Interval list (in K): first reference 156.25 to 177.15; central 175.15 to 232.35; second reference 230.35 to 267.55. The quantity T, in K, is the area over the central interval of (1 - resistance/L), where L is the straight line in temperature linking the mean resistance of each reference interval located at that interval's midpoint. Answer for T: 8.2 K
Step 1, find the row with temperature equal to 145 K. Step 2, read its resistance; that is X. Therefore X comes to 1.796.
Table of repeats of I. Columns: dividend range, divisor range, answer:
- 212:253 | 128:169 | 0.78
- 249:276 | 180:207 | 1.15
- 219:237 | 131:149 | 0.74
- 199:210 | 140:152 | 0.69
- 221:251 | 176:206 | 1.19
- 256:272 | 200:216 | 1.09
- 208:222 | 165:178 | 0.90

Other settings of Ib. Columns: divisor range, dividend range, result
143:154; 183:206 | 0.66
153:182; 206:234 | 0.89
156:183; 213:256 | 0.96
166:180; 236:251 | 1.05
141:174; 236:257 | 0.85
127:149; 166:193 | 0.67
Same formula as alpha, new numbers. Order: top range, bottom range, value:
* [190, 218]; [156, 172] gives 0.79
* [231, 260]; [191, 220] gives 1.12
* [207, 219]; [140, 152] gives 0.70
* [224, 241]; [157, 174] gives 0.91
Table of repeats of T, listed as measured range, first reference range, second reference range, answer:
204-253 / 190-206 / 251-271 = -1.7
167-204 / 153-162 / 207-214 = 6.2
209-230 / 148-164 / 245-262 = 2.7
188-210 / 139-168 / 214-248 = 4.2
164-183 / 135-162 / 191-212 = 2.4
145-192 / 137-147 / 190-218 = 3.8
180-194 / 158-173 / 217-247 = 3.4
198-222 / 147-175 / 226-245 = 3.7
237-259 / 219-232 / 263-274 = -0.9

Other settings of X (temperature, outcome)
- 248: 1.461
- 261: 1.351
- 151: 1.841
